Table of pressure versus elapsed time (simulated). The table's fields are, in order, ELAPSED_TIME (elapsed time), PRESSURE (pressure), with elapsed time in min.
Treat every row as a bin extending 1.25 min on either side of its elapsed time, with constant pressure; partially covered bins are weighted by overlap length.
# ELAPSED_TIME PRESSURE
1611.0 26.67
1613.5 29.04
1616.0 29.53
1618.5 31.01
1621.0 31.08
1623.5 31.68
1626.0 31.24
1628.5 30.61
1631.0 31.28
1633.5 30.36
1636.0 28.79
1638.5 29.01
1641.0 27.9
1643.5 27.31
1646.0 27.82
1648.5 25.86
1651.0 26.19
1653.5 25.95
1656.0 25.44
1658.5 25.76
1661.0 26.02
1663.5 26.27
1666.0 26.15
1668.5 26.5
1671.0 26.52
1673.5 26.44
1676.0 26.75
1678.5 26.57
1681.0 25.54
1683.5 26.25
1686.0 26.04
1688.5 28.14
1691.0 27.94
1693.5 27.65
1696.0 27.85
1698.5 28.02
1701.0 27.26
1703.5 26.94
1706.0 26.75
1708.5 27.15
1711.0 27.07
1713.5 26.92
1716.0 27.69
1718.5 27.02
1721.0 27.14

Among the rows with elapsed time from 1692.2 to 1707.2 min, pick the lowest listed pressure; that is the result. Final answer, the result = 26.75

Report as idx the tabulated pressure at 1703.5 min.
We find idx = 26.94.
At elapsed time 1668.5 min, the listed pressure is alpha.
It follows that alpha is 26.5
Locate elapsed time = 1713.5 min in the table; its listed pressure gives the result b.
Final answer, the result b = 26.92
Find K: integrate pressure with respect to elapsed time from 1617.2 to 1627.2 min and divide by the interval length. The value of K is 31.2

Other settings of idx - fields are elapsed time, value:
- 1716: 27.69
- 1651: 26.19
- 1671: 26.52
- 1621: 31.08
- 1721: 27.14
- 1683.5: 26.25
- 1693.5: 27.65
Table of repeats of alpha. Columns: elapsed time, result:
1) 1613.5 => 29.04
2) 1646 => 27.82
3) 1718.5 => 27.02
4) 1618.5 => 31.01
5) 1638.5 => 29.01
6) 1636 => 28.79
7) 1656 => 25.44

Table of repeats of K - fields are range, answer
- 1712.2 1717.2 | 27.3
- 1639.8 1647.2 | 27.7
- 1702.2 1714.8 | 27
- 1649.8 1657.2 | 25.9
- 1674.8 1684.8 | 26.3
